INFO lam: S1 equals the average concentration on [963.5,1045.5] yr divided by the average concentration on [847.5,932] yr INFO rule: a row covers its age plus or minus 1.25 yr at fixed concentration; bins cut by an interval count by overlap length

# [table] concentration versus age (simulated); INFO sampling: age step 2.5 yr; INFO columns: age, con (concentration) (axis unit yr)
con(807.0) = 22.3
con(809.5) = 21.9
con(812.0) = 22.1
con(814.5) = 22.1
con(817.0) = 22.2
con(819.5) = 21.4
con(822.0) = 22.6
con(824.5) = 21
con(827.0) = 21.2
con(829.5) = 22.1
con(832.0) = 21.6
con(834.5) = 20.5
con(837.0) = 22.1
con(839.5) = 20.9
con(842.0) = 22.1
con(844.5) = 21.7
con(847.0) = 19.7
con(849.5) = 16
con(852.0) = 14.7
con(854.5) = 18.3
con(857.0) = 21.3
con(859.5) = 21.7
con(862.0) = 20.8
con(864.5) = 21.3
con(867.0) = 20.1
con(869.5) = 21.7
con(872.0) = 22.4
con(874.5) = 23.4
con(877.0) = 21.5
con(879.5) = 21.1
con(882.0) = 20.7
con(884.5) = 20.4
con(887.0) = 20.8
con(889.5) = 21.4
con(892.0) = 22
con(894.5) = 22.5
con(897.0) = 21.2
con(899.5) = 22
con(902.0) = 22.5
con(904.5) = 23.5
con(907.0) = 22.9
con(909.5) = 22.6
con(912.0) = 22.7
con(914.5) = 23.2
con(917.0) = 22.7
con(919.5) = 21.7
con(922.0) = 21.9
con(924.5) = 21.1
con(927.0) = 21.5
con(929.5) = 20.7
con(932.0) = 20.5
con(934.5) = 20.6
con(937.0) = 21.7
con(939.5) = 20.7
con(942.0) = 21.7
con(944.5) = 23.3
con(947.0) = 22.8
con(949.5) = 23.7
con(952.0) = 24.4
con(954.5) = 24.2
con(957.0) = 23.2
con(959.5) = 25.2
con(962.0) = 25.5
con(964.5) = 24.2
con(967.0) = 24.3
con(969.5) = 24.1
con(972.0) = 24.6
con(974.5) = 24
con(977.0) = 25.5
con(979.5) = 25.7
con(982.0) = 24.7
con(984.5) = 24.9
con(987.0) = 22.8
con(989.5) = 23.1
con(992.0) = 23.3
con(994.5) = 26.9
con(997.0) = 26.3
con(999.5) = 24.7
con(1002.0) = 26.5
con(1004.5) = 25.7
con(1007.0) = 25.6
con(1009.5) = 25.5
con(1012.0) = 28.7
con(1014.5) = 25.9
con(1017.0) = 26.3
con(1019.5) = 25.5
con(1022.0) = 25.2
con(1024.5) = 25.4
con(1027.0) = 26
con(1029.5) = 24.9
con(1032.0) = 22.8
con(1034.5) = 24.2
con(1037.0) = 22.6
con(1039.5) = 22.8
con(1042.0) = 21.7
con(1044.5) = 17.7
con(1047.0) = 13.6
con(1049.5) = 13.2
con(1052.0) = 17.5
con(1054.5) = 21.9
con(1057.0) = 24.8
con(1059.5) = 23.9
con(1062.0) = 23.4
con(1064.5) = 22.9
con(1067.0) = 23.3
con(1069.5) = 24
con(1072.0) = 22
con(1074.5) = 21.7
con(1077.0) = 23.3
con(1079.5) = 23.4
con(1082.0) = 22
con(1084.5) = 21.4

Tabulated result 1.16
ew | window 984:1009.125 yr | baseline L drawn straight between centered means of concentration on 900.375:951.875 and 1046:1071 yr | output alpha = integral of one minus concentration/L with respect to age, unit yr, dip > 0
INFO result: -4.09 yr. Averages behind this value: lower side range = 22.1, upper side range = 20.9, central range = 25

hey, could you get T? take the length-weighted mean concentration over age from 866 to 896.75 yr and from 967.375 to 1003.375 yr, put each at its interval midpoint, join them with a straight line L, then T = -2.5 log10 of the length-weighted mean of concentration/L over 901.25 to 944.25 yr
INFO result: 0.04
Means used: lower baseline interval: 21.5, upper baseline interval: 24.8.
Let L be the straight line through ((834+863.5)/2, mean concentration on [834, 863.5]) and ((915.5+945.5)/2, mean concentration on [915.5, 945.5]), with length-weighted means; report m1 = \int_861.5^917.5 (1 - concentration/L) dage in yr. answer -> -3.1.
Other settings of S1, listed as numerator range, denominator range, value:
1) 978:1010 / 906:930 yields 1.13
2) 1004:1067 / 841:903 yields 1.11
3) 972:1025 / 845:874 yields 1.27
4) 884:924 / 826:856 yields 1.10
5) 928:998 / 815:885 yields 1.13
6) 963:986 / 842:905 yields 1.18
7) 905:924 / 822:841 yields 1.05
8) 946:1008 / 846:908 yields 1.18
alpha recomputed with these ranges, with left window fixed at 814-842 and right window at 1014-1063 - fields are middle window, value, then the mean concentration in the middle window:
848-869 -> 2.3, 19.4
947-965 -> -1.7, 24.2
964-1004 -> -4.6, 24.8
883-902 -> 0.3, 21.5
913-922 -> -0.2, 22.5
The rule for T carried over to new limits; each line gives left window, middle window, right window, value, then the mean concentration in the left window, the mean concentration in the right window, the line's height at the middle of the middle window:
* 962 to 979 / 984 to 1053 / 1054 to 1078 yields 0.02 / 24.6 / 23.2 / 23.9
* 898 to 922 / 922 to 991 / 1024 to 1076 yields -0.04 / 22.6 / 21.9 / 22.4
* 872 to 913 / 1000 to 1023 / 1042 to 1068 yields -0.25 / 22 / 20.3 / 20.7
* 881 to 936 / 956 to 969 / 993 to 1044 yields -0.05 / 21.8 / 25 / 23.4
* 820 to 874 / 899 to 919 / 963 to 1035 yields -0.01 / 20.7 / 25.1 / 22.5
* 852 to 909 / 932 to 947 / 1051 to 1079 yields 0.01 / 21.4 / 22.7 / 21.8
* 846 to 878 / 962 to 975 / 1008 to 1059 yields -0.12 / 20.2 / 22.8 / 21.8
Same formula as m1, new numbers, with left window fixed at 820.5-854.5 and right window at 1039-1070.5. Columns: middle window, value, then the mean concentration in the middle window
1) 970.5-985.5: -3.10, 24.9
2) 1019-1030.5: -2.61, 25.4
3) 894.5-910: -1.47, 22.4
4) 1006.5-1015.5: -2.54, 26.5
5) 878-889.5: -0.20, 20.8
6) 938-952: -1.38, 22.6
